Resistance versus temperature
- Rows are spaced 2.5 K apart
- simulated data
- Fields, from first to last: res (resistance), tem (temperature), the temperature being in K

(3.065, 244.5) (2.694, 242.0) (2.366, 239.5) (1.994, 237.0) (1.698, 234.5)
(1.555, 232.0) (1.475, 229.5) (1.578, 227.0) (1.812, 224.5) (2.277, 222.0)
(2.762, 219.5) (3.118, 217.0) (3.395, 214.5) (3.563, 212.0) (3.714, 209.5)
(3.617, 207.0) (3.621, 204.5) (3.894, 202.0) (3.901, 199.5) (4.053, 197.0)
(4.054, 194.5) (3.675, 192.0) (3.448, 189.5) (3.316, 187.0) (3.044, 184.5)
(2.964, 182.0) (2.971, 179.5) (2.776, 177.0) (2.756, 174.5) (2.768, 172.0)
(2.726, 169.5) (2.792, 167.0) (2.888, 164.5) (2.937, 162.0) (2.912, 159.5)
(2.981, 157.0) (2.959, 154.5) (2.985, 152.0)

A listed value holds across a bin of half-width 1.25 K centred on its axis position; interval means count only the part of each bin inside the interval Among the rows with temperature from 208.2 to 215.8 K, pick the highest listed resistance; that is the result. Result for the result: 3.714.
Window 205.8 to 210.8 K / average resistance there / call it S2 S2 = 3.66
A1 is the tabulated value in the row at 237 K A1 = 1.994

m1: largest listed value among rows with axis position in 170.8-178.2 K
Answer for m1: 2.776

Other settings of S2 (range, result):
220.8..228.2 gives 1.89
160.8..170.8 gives 2.83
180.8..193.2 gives 3.29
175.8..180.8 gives 2.88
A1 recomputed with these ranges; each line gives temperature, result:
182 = 2.964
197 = 4.053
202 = 3.894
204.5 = 3.621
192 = 3.675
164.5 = 2.888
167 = 2.792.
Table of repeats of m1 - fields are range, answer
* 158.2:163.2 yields 2.937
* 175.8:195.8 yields 4.054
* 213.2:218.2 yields 3.395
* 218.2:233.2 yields 2.762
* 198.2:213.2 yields 3.901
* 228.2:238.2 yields 1.994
